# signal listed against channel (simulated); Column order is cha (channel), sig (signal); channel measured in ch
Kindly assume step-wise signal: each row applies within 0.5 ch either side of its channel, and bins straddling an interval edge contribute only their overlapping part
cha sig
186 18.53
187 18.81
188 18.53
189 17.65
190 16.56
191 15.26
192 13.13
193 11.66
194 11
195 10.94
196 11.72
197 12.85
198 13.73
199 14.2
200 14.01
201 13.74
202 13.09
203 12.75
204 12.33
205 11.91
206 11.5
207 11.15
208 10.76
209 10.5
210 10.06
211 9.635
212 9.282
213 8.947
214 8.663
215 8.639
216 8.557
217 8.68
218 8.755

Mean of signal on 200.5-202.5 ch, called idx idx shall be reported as 13.4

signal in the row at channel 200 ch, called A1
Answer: 14.01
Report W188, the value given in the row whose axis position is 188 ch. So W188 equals 18.53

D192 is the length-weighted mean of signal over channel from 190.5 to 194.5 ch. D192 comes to 12.8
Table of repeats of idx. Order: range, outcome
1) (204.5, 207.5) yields 11.5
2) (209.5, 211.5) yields 9.85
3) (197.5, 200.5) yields 14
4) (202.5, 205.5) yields 12.3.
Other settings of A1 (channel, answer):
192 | 13.13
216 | 8.557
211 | 9.635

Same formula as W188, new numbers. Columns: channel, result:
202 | 13.09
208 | 10.76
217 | 8.68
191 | 15.26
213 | 8.947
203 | 12.75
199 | 14.2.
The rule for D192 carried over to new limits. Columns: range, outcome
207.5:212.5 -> 10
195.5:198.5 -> 12.8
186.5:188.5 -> 18.7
